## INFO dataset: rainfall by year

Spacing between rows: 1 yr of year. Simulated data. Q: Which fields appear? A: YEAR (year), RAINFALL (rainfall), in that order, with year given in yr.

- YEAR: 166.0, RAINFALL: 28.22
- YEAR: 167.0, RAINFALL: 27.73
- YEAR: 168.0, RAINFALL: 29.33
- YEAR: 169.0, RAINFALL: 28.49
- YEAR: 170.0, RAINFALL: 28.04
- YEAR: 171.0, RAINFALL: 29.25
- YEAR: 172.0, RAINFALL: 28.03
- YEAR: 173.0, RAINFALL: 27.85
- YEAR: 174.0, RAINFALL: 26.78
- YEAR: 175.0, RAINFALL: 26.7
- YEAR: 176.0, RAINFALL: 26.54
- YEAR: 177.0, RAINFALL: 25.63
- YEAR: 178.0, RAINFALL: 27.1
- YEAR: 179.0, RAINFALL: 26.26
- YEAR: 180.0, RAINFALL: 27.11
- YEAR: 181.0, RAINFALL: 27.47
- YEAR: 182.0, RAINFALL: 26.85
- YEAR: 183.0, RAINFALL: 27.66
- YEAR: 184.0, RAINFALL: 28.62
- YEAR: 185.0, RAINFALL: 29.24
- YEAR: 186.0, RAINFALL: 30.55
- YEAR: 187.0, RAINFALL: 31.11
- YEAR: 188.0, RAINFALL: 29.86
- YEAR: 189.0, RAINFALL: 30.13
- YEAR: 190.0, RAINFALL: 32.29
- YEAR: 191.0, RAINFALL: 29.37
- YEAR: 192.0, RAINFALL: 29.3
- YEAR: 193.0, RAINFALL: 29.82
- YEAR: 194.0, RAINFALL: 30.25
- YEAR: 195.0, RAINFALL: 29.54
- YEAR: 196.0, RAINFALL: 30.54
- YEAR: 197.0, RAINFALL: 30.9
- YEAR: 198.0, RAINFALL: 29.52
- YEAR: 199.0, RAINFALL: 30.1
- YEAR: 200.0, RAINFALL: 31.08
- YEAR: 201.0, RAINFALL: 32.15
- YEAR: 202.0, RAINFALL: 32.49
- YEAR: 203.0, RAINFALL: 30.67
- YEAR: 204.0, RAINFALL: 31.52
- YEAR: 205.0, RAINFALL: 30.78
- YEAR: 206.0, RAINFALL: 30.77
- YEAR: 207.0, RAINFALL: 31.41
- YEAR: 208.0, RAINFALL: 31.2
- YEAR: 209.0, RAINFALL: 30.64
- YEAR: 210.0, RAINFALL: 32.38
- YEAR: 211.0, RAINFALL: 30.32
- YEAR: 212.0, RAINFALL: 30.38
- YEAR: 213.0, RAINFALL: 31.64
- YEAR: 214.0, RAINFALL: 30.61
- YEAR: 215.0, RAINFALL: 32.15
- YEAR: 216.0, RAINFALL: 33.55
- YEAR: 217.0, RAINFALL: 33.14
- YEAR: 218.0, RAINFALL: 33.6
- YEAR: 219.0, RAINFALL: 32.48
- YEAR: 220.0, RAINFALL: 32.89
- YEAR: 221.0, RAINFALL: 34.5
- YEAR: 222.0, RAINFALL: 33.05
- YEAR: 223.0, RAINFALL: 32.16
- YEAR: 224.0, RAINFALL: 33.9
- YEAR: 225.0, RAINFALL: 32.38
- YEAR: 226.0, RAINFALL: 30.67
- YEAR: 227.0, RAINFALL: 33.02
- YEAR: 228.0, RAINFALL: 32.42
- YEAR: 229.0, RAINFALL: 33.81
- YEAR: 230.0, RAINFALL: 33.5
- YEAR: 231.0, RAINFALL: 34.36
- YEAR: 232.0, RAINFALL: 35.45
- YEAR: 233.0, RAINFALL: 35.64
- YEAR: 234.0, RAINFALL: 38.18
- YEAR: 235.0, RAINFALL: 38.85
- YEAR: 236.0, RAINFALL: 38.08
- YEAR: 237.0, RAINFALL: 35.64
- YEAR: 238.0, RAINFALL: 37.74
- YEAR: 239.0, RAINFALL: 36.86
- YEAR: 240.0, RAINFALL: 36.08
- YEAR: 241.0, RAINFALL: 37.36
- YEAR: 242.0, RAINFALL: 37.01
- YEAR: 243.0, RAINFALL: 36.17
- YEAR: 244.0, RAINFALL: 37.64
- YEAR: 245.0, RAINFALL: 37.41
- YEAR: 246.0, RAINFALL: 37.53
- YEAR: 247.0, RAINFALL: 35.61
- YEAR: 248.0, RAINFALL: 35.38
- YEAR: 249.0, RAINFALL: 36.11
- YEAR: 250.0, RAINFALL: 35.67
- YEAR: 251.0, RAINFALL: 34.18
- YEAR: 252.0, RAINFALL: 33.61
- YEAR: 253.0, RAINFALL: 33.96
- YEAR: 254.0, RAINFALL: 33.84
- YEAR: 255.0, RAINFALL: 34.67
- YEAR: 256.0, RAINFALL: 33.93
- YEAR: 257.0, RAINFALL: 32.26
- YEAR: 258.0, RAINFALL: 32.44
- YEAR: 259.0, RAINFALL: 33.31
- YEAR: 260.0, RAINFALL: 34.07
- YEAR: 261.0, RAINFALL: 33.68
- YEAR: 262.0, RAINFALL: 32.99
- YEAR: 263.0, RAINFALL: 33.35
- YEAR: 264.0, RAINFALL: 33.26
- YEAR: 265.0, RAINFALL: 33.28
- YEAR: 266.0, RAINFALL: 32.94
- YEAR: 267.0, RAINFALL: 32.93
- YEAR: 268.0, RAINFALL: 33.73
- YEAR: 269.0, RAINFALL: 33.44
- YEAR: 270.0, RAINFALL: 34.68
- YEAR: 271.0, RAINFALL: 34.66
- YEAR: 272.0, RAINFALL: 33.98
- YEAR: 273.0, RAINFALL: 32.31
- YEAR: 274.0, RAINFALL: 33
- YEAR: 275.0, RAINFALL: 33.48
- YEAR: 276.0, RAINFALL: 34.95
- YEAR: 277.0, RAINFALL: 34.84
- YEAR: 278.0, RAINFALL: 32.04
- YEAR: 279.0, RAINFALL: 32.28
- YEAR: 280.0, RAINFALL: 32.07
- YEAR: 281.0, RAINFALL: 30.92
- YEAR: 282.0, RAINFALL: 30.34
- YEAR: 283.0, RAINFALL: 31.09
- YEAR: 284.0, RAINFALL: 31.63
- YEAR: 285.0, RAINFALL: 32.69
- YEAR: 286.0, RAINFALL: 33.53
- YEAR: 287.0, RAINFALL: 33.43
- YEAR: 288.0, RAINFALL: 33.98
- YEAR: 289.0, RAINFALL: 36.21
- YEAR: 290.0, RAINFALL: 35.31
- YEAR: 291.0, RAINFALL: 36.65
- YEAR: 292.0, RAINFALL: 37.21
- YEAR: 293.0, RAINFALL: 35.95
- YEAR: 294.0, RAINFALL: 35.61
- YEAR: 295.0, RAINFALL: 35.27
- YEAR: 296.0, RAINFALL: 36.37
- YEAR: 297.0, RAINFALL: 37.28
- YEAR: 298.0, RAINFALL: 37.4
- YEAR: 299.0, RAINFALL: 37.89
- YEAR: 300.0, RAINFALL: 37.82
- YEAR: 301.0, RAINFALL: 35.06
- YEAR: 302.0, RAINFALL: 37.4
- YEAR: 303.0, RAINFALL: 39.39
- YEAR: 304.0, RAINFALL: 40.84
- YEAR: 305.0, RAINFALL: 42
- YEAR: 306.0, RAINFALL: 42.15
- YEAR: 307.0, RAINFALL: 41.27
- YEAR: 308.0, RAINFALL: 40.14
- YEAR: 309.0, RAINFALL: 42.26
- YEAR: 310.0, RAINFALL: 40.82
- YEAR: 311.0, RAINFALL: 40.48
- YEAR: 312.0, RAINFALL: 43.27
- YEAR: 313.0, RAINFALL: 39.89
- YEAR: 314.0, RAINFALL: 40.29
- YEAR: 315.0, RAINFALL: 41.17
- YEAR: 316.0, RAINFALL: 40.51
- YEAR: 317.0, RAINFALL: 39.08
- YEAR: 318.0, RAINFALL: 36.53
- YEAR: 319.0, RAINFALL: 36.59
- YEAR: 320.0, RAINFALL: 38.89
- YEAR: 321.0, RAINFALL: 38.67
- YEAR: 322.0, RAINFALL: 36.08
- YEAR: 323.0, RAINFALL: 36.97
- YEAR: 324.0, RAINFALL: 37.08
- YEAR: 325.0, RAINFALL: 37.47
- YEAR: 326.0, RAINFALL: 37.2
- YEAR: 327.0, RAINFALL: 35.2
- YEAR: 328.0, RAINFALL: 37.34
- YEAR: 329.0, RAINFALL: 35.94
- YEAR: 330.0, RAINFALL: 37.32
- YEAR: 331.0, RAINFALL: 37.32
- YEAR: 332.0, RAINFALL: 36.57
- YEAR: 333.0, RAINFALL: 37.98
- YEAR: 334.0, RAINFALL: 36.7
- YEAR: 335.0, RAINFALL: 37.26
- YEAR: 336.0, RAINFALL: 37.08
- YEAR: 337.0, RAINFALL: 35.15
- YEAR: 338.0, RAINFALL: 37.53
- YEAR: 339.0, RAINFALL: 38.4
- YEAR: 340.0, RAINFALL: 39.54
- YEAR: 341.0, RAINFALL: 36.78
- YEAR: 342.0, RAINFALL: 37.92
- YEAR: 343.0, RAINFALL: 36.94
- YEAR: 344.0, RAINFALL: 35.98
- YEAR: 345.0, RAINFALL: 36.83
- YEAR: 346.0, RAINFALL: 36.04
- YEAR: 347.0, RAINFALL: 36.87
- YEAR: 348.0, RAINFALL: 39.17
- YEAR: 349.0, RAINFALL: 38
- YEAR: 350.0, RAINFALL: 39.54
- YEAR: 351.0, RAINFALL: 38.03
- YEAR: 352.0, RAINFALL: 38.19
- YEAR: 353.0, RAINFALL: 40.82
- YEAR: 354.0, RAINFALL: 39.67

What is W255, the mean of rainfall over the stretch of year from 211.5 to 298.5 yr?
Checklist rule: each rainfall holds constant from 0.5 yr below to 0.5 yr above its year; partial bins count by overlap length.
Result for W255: 34.2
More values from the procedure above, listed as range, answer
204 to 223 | 32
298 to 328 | 39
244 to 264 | 34.5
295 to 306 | 38.2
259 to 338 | 36.2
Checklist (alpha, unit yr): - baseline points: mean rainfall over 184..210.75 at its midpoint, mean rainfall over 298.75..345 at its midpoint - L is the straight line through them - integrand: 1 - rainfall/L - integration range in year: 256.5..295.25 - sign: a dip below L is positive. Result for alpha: 2.1 yr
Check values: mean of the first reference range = 30.6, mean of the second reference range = 38.3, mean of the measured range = 33.6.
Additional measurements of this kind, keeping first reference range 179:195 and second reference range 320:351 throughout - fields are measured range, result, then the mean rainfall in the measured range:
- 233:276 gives -2.7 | 34.9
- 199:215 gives -0.5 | 31.2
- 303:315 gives -1.8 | 41.1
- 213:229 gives -0.8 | 32.7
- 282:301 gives -0.1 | 35.2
